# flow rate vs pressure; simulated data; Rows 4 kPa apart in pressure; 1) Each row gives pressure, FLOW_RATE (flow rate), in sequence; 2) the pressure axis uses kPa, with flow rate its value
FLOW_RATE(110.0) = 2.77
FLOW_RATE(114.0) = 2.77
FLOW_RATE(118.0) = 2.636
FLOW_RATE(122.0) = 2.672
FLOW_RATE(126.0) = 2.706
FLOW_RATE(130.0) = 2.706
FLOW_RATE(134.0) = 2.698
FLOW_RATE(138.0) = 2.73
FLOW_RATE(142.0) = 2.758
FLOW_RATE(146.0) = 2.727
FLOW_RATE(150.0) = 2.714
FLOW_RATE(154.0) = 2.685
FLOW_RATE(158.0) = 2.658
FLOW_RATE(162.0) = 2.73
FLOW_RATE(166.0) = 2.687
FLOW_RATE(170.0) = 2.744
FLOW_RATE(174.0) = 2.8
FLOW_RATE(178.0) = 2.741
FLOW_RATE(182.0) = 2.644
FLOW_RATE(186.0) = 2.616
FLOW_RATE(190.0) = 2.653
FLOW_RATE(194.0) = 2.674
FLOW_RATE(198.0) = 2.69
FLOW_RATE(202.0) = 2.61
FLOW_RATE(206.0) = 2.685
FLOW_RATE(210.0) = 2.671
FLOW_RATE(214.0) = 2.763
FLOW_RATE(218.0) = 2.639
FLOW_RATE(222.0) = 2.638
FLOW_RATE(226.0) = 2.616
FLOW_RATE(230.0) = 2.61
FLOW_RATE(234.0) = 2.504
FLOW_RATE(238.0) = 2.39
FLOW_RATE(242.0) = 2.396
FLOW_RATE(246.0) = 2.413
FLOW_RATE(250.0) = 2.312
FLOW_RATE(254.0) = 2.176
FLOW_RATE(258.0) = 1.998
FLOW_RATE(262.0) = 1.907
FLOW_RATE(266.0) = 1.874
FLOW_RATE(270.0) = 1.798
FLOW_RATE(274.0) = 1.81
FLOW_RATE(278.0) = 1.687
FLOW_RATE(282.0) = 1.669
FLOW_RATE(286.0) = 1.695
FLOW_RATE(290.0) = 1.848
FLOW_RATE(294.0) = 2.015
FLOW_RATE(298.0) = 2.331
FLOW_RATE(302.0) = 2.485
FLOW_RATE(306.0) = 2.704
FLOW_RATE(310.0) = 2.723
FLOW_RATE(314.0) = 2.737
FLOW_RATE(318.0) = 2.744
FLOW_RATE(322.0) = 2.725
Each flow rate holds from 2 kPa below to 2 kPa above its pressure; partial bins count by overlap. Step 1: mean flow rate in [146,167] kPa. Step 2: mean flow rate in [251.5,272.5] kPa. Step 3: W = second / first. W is 0.72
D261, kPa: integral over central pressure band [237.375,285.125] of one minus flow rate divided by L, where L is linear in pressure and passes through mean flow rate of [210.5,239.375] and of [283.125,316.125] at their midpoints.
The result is 8.6 kPa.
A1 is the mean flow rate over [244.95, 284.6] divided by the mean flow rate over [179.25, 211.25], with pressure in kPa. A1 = 0.7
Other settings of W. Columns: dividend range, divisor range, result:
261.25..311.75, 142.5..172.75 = 0.75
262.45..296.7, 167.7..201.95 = 0.67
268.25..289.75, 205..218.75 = 0.65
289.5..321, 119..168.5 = 0.92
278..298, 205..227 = 0.69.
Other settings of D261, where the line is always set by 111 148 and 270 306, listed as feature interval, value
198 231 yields -4.8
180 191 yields -0.8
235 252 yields -1.6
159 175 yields -1.2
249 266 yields 0.5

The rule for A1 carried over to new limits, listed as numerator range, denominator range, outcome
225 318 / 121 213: 0.82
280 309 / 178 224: 0.80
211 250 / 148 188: 0.94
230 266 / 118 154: 0.83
